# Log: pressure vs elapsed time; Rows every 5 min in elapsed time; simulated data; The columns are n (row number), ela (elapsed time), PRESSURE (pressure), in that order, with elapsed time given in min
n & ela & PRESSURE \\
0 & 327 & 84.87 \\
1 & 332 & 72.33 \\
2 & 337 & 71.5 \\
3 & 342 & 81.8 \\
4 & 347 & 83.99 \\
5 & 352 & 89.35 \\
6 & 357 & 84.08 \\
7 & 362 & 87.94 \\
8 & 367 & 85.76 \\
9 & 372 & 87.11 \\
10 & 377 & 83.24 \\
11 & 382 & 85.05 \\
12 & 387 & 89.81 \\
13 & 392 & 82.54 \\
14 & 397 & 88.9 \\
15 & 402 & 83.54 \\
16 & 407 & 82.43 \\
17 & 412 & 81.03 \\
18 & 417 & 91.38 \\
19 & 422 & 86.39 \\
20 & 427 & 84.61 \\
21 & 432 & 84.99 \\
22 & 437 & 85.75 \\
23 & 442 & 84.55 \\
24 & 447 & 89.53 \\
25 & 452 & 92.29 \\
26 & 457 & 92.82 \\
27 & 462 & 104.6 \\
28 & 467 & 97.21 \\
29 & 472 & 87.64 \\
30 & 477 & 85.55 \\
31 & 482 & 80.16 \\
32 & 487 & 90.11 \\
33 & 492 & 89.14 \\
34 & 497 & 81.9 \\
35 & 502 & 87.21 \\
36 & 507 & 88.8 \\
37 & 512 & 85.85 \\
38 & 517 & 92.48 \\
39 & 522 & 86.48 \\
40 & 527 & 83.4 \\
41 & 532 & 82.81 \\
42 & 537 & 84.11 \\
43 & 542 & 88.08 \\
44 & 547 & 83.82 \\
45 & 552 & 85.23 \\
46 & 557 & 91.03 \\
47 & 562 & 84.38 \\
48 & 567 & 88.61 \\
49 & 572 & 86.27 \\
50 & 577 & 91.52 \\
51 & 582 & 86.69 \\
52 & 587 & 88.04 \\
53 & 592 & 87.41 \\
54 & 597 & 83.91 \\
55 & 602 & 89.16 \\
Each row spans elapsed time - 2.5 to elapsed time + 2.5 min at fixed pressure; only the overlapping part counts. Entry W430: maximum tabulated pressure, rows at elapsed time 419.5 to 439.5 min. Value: 86.39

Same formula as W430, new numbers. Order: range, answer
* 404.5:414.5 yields 82.43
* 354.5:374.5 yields 87.94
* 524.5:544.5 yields 88.08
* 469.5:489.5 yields 90.11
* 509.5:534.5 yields 92.48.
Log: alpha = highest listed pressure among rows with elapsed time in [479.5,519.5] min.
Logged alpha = 92.48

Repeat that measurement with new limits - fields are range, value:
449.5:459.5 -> 92.82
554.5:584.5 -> 91.52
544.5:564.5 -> 91.03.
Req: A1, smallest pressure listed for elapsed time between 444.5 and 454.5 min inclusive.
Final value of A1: 89.53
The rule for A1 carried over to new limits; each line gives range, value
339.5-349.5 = 81.8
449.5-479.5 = 85.55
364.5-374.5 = 85.76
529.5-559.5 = 82.81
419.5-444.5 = 84.55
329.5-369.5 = 71.5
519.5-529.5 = 83.4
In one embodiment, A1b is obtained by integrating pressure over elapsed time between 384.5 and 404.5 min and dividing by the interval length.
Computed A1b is 86.2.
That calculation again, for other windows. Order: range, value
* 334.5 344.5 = 76.7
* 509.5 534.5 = 86.2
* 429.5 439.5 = 85.4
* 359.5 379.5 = 86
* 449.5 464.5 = 96.6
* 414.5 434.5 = 86.8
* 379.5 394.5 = 85.8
